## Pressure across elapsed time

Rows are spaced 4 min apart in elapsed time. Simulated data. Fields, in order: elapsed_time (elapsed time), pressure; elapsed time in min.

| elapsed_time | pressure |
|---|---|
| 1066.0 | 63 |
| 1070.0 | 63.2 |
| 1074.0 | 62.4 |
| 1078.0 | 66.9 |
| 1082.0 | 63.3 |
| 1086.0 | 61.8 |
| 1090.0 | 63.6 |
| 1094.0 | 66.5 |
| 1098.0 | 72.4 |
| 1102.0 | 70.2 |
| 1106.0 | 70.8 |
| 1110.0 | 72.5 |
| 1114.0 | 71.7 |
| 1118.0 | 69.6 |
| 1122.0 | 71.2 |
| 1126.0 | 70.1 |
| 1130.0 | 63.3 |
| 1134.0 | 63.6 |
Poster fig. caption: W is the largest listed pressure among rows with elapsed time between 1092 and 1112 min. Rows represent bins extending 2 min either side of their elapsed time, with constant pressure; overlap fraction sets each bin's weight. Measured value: 72.5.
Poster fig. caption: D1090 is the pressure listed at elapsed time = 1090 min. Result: 63.6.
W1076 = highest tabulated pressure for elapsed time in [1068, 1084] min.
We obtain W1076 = 66.9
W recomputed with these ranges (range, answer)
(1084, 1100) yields 72.4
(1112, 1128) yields 71.7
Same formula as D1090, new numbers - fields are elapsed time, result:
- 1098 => 72.4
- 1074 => 62.4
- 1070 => 63.2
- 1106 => 70.8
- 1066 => 63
